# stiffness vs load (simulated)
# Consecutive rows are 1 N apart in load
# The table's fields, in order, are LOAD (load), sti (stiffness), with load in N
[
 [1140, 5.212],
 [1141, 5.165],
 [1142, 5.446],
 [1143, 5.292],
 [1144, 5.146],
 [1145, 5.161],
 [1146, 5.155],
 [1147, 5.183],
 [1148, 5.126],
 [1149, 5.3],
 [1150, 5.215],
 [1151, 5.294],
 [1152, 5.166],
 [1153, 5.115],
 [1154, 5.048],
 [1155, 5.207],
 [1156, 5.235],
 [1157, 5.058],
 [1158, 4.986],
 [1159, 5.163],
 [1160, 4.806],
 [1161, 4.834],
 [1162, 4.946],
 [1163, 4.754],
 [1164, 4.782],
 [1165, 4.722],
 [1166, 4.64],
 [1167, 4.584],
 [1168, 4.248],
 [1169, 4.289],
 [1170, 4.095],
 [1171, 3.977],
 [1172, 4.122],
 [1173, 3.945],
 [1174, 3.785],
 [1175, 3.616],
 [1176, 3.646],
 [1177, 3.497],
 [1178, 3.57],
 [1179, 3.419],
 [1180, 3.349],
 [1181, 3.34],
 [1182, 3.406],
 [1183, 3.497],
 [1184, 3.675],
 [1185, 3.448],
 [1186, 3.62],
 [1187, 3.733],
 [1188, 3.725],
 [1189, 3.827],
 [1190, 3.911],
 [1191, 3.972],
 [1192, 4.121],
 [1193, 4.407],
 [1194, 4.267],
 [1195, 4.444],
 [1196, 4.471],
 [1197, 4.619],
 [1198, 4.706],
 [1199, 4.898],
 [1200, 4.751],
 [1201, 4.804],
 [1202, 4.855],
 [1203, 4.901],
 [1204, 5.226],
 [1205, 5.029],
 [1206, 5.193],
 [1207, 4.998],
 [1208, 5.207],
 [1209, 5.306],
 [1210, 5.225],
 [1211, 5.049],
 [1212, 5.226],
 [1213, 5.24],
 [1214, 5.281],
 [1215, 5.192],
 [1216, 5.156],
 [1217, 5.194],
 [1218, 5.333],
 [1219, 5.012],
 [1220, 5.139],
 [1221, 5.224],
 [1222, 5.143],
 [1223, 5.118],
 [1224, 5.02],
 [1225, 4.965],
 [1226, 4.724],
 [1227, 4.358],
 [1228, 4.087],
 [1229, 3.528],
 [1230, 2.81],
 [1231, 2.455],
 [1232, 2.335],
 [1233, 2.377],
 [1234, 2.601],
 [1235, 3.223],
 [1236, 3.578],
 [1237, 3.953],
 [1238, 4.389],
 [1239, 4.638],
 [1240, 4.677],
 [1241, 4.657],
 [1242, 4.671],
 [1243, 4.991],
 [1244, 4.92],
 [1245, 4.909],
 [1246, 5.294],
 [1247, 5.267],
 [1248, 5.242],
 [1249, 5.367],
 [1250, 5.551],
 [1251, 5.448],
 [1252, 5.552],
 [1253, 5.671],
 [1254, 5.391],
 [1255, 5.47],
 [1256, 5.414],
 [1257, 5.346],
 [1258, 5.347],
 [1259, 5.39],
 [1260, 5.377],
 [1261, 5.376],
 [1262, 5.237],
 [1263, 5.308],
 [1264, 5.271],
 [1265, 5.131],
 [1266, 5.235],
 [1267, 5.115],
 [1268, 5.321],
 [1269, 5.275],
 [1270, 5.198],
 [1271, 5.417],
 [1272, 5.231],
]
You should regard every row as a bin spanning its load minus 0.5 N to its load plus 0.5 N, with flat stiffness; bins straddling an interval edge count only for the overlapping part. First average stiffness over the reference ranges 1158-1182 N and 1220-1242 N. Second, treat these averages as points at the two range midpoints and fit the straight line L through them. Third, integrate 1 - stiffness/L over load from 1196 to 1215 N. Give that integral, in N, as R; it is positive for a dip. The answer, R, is -4.28 N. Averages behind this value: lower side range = 4.18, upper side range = 4.03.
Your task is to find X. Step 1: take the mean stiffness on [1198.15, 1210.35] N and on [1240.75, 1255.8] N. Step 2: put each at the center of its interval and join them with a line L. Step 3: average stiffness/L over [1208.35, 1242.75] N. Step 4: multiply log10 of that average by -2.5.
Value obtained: 0.15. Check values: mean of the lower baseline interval 5.02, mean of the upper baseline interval 5.24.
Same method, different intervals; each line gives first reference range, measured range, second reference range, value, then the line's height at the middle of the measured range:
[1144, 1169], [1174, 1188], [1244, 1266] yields 0.39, 5.07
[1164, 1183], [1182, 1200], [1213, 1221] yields 0.09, 4.43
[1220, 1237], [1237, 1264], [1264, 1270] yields -0.12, 4.65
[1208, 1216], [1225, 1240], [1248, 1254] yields 0.43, 5.36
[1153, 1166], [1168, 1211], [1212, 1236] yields 0.10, 4.66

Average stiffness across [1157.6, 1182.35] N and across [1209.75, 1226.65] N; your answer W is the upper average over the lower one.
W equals 1.2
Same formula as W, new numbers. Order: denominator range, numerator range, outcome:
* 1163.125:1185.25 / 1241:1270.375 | 1.35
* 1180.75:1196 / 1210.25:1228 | 1.31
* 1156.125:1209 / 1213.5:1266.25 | 1.10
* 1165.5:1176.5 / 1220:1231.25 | 1.07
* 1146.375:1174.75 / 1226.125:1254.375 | 0.91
